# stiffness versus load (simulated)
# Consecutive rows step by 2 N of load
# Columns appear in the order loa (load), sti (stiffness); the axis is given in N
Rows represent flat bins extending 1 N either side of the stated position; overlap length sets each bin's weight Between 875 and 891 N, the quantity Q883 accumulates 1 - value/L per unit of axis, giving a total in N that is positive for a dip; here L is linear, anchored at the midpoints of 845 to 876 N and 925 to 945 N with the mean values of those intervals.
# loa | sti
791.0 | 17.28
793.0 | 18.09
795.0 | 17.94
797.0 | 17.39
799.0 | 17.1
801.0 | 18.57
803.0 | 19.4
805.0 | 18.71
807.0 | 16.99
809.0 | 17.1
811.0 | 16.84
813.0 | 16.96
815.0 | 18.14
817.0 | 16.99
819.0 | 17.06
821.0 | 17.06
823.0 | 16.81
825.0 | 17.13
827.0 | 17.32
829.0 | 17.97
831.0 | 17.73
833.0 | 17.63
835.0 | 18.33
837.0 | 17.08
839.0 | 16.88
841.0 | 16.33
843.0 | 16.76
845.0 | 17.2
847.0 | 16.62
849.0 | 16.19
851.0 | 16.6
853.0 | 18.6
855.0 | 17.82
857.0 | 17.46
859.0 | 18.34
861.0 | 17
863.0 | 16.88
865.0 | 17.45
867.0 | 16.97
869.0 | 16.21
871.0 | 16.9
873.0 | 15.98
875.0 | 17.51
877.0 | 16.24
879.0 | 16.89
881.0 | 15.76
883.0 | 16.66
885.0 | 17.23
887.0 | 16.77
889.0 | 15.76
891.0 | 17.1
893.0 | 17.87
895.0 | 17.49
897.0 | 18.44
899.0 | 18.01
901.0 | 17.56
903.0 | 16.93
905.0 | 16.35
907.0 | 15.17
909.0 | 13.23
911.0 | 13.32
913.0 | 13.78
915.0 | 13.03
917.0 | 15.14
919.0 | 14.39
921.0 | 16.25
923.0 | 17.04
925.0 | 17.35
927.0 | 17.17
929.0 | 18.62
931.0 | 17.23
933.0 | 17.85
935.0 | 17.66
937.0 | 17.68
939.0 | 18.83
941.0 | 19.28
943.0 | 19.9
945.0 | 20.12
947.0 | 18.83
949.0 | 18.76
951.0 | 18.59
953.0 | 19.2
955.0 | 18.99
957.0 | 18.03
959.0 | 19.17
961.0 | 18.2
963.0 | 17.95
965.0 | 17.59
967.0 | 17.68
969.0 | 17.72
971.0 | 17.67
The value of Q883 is 0.8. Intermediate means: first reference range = 17.1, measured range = 16.6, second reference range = 18.3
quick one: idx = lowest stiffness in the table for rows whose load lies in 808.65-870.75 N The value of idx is 16.19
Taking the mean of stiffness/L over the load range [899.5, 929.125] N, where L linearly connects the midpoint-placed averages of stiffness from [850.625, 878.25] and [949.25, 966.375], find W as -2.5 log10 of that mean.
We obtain 0.14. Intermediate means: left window 17.1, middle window 15.6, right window 18.5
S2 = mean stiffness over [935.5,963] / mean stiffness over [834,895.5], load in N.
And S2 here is 1.1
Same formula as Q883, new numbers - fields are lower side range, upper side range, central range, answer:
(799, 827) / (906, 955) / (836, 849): 0.47 N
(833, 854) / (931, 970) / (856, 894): 1.31 N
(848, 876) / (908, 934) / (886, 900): -0.82 N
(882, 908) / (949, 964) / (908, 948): 2.39 N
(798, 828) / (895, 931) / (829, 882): -0.60 N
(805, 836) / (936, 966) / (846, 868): 0.61 N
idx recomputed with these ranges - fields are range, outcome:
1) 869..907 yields 15.17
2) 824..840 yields 16.88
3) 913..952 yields 13.03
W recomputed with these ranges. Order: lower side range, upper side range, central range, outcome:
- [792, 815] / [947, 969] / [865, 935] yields 0.11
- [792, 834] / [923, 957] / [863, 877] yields 0.07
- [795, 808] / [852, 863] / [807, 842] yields 0.04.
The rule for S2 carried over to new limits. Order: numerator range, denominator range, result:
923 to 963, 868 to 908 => 1.10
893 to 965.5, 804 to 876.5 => 1.01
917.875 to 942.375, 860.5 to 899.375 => 1.03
